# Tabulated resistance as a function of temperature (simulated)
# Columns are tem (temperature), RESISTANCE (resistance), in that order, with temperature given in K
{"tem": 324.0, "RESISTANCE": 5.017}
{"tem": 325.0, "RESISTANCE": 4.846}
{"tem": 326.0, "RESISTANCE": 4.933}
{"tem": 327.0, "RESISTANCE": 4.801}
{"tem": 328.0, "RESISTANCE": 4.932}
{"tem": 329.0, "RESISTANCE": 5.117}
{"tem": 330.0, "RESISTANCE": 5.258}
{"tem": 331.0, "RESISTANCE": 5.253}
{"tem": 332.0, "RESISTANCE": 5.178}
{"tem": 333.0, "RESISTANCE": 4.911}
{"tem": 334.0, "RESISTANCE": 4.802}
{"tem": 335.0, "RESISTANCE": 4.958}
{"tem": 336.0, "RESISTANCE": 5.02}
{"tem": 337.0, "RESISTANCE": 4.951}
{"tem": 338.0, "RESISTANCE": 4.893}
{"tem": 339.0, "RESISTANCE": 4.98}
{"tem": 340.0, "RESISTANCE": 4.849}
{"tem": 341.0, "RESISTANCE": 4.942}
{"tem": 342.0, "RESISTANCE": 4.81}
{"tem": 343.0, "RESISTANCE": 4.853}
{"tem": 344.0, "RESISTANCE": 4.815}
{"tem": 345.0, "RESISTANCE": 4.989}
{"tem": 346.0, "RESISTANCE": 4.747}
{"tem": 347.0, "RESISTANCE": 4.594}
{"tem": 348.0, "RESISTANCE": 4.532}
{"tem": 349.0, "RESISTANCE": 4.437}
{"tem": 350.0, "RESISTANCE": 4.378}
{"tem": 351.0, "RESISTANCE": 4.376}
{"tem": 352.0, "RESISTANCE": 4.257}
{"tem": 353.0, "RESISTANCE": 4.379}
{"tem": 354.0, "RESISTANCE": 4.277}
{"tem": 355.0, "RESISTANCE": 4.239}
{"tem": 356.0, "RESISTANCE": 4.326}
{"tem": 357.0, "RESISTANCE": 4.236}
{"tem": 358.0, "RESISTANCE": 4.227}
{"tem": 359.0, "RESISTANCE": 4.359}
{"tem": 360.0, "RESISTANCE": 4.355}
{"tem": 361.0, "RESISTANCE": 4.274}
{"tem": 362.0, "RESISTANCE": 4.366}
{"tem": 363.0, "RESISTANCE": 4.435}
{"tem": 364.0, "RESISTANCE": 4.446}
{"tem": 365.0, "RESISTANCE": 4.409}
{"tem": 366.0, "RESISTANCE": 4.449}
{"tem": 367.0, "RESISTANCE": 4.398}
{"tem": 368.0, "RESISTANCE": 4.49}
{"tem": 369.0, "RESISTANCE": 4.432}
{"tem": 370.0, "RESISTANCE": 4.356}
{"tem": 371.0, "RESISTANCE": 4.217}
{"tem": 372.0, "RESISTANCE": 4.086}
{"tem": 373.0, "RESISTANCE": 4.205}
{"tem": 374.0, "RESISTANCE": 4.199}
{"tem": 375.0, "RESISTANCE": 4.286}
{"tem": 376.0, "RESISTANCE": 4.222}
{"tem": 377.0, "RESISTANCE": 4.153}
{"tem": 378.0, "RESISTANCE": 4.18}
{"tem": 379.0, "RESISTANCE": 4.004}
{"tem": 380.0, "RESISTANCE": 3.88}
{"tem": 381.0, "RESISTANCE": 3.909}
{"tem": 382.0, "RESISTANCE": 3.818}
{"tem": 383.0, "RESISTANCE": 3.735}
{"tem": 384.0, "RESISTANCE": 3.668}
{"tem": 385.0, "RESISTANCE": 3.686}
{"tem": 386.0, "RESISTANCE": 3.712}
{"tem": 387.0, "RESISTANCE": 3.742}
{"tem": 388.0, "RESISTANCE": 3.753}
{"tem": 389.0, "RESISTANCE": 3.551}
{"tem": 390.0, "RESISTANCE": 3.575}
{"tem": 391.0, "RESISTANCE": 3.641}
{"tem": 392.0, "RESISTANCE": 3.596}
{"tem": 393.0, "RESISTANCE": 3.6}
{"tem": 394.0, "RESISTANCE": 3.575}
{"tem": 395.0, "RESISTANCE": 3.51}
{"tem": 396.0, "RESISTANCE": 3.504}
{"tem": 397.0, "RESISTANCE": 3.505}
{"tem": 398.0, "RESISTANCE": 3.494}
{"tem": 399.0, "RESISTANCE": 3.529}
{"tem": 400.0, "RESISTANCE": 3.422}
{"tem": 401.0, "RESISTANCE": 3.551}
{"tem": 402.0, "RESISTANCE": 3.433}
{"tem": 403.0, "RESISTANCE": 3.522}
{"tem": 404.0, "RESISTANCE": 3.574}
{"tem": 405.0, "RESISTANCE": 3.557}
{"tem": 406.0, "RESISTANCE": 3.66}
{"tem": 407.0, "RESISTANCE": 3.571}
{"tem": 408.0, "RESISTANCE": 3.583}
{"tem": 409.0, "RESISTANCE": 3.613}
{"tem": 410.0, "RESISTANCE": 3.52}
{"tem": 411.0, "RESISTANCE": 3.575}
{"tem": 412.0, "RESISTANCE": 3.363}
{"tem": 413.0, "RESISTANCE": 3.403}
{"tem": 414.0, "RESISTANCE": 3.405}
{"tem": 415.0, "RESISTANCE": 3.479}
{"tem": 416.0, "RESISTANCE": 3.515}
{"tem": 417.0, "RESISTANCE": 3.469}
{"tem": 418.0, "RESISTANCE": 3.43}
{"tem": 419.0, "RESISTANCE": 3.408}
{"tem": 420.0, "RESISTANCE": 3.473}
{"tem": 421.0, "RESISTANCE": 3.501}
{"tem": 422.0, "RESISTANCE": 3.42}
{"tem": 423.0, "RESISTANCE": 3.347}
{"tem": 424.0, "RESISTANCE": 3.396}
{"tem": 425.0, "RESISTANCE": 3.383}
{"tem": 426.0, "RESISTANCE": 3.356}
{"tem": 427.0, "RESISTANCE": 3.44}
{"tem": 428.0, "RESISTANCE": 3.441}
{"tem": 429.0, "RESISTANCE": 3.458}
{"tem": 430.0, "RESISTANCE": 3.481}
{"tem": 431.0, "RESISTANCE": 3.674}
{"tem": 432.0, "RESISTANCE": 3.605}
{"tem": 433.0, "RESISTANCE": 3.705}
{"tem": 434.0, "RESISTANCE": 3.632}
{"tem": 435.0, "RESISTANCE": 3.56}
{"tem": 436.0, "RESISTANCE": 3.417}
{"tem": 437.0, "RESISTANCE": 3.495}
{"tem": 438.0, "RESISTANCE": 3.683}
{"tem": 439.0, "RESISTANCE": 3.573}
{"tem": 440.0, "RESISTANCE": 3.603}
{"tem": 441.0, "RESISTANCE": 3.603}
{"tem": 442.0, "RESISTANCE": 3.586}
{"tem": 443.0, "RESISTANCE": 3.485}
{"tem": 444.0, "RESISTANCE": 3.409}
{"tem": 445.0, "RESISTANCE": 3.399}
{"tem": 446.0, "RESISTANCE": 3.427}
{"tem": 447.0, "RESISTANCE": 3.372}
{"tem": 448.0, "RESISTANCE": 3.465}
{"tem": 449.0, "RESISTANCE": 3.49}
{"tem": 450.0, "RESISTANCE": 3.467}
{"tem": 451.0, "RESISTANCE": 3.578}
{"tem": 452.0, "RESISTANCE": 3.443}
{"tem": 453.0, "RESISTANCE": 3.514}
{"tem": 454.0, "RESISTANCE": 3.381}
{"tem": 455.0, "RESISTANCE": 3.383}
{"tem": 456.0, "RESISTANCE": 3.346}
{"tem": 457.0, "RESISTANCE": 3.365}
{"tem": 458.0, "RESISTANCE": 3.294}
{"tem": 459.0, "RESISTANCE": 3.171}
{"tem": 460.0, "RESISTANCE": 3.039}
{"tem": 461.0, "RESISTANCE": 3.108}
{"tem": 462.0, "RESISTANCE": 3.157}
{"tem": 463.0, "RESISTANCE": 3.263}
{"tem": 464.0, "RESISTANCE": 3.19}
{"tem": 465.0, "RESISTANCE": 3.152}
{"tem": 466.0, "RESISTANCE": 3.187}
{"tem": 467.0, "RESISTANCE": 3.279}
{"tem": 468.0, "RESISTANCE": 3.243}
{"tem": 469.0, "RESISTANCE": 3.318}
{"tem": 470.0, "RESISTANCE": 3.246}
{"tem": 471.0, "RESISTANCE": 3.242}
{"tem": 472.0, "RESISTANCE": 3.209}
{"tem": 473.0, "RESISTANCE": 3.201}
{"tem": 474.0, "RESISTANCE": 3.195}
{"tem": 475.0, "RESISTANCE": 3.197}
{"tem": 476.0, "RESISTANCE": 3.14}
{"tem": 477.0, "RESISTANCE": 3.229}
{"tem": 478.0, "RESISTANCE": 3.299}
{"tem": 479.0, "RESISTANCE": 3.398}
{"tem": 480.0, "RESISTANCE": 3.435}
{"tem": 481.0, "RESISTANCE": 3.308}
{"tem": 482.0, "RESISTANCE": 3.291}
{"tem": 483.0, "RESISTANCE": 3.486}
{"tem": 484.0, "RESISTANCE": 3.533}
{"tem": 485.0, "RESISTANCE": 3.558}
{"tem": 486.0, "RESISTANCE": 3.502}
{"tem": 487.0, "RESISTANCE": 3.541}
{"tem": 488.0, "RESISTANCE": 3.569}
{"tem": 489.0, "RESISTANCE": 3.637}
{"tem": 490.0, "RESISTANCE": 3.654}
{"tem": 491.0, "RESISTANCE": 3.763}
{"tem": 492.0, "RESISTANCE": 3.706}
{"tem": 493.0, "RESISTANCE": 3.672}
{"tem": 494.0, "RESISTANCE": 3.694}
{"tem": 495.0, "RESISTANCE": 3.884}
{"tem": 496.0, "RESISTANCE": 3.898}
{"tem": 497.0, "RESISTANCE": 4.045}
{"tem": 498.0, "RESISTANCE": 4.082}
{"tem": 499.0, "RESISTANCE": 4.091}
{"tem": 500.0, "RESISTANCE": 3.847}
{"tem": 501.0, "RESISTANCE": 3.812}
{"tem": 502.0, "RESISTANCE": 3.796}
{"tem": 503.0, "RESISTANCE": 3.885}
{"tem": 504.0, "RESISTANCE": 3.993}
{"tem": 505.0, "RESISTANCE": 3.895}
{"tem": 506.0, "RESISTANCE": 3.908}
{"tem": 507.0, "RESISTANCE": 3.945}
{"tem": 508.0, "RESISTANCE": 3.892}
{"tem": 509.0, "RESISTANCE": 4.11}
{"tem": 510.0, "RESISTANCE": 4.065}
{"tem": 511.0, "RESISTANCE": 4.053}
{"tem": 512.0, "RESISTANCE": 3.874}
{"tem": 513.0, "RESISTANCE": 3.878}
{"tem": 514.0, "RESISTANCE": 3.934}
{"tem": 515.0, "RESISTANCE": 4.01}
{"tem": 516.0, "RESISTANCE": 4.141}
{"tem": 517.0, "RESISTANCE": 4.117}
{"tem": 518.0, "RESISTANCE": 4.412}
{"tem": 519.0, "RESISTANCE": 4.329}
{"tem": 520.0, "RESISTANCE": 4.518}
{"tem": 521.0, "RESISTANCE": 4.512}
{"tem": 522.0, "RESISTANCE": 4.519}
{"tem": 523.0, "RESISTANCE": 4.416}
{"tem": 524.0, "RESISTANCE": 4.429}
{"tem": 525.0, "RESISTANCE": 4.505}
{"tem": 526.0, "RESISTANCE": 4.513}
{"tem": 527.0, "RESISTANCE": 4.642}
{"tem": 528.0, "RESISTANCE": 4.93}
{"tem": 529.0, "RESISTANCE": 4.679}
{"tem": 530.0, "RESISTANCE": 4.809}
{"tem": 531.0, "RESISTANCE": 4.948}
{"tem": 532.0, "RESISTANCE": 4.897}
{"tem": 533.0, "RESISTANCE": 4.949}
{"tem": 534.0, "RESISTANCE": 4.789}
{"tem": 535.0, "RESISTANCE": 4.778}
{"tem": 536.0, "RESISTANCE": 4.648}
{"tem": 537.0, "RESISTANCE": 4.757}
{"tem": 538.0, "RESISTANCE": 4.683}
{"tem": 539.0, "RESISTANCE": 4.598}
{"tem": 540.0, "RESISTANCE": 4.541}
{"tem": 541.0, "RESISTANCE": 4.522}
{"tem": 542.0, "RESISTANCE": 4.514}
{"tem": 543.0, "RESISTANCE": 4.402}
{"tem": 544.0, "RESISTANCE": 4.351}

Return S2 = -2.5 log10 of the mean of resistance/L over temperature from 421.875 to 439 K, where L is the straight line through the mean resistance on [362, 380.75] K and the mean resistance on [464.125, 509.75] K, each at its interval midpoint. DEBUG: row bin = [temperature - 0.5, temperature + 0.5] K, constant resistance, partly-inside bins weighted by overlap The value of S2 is 0.12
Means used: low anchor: 4.27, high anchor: 3.58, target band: 3.5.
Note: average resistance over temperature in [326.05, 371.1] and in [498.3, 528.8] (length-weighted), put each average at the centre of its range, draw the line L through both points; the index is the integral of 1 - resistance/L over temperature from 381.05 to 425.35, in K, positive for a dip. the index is 9.3 K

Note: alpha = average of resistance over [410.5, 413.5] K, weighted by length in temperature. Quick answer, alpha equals 3.45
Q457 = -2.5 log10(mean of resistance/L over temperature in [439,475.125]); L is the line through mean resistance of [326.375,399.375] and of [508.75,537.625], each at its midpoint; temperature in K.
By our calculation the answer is 0.30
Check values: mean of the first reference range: 4.31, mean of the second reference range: 4.46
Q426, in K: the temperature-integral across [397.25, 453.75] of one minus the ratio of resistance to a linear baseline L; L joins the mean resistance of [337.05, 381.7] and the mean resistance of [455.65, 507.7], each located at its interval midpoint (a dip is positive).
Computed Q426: 6.04 K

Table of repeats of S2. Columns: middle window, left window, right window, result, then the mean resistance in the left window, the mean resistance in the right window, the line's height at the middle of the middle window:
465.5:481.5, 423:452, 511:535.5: 0.20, 3.5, 4.47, 3.91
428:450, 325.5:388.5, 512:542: 0.26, 4.45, 4.52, 4.48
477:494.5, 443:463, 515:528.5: 0.10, 3.36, 4.44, 3.88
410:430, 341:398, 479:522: 0.18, 4.16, 3.87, 4.05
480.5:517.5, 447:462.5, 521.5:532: 0.09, 3.35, 4.65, 4.15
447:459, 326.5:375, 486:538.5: 0.26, 4.6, 4.19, 4.34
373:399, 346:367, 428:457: 0.08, 4.38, 3.5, 4.08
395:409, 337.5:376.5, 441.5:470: 0.12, 4.46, 3.34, 3.95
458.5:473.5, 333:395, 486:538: 0.30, 4.29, 4.18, 4.21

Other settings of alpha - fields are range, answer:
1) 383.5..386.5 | 3.69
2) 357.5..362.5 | 4.32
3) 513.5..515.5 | 3.97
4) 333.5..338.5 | 4.92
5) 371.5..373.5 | 4.15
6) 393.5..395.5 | 3.54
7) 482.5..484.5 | 3.51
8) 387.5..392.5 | 3.62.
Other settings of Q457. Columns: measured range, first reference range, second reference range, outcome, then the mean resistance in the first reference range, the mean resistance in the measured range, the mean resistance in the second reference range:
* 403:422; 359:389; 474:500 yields 0.13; 4.13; 3.5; 3.58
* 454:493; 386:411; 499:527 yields 0.18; 3.57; 3.34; 4.13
